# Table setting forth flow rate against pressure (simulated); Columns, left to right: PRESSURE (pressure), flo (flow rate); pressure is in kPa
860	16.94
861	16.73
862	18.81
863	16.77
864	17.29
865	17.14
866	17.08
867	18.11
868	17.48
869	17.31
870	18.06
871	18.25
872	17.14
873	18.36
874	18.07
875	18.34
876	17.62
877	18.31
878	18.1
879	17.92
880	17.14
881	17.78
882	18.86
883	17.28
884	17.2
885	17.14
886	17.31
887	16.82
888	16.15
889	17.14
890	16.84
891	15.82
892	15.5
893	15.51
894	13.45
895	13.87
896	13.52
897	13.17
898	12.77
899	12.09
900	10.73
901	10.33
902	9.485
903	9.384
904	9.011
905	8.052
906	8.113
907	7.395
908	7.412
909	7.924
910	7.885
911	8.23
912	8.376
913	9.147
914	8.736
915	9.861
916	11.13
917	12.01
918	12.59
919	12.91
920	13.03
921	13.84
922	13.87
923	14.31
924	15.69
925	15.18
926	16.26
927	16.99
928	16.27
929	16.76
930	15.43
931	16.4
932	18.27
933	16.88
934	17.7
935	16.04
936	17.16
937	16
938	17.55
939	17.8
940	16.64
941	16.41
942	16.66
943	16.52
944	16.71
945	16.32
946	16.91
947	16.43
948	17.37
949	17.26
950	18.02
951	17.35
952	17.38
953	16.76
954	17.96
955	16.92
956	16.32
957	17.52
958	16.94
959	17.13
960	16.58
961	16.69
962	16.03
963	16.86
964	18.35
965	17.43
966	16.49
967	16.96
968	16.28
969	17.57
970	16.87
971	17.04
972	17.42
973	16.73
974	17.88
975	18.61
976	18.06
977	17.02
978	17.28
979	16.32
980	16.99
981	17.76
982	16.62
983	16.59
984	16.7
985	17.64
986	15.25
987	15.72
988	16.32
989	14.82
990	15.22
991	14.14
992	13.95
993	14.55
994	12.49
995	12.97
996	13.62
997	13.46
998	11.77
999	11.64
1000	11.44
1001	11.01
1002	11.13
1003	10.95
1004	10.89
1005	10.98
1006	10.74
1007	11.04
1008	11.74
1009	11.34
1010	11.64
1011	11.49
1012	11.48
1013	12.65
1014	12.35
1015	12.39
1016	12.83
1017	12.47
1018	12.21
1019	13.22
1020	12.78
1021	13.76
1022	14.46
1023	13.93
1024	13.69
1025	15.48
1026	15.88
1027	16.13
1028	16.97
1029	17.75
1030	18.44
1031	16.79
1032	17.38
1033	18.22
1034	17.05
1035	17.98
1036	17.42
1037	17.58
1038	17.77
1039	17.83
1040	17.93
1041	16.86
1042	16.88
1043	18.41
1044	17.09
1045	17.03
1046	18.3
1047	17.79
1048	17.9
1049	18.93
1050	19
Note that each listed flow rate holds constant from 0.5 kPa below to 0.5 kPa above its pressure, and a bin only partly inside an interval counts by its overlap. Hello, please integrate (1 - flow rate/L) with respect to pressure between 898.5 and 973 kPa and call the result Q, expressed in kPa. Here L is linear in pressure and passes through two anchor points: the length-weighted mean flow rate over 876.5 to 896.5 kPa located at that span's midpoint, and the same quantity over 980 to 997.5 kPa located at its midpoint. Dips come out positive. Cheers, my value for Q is 5.8 kPa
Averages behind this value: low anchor 16.6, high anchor 15.2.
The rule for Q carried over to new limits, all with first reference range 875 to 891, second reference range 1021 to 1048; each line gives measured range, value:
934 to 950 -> 0.3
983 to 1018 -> 8.4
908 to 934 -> 6.3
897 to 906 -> 3.7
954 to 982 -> 0.0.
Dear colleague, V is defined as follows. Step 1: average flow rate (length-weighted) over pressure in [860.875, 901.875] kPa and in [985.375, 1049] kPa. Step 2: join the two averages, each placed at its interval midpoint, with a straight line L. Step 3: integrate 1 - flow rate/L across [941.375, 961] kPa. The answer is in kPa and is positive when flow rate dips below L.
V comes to -2.0 kPa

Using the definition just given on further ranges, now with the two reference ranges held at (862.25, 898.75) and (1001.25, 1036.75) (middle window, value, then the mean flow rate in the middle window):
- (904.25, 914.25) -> 4.97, 8.13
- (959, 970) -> -1.40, 16.9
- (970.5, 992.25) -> -2.82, 16.6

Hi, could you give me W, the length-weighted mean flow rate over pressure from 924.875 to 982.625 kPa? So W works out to 17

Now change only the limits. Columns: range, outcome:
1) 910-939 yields 14.1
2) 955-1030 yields 14.8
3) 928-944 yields 16.8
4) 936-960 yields 17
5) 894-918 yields 10.1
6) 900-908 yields 8.86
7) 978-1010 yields 13.8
